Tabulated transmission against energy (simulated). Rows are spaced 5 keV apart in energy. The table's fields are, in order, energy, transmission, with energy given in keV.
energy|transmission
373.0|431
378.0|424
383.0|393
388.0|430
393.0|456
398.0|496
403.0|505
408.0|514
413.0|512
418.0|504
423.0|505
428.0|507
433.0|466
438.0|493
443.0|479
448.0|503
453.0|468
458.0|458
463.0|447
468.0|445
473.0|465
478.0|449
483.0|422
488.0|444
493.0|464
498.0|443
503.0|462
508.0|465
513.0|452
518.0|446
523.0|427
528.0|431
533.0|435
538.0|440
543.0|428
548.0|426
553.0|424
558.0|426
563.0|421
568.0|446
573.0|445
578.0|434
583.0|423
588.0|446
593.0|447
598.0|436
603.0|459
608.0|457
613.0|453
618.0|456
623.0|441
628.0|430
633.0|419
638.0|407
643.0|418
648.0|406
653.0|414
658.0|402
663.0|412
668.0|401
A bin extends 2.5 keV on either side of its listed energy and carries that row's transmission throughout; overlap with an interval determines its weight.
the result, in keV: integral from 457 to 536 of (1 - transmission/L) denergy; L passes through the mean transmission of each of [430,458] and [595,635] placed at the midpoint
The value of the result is 3.73 keV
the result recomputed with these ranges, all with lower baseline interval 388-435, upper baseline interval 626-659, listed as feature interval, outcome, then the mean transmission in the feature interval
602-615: -0.93 keV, 456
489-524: 0.64 keV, 452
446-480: 0.98 keV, 462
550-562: 0.51 keV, 425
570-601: -0.39 keV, 439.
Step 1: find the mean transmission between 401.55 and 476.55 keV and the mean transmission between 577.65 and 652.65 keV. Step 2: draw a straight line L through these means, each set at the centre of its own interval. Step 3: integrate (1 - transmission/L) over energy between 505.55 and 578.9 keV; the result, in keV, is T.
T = 3.0 keV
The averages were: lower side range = 484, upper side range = 435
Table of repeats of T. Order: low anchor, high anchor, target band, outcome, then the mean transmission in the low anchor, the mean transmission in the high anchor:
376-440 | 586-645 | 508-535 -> 0.94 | 478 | 439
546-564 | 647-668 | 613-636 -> -1.36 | 424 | 408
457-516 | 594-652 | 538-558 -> 0.72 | 451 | 435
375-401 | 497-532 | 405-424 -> -2.88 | 441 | 446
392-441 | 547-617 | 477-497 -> 1.19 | 497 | 439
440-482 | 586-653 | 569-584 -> 0.23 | 463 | 436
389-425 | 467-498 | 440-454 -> -0.44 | 496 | 448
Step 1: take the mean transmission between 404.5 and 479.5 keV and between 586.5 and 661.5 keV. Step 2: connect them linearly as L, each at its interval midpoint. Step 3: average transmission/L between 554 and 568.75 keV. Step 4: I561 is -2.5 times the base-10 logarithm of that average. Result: 0.05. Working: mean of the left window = 482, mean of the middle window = 429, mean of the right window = 432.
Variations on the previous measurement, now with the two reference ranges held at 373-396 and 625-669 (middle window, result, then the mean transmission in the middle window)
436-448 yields -0.154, 489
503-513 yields -0.099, 461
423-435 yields -0.156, 491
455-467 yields -0.071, 452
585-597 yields -0.071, 444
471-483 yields -0.067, 449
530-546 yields -0.038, 434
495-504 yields -0.075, 452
